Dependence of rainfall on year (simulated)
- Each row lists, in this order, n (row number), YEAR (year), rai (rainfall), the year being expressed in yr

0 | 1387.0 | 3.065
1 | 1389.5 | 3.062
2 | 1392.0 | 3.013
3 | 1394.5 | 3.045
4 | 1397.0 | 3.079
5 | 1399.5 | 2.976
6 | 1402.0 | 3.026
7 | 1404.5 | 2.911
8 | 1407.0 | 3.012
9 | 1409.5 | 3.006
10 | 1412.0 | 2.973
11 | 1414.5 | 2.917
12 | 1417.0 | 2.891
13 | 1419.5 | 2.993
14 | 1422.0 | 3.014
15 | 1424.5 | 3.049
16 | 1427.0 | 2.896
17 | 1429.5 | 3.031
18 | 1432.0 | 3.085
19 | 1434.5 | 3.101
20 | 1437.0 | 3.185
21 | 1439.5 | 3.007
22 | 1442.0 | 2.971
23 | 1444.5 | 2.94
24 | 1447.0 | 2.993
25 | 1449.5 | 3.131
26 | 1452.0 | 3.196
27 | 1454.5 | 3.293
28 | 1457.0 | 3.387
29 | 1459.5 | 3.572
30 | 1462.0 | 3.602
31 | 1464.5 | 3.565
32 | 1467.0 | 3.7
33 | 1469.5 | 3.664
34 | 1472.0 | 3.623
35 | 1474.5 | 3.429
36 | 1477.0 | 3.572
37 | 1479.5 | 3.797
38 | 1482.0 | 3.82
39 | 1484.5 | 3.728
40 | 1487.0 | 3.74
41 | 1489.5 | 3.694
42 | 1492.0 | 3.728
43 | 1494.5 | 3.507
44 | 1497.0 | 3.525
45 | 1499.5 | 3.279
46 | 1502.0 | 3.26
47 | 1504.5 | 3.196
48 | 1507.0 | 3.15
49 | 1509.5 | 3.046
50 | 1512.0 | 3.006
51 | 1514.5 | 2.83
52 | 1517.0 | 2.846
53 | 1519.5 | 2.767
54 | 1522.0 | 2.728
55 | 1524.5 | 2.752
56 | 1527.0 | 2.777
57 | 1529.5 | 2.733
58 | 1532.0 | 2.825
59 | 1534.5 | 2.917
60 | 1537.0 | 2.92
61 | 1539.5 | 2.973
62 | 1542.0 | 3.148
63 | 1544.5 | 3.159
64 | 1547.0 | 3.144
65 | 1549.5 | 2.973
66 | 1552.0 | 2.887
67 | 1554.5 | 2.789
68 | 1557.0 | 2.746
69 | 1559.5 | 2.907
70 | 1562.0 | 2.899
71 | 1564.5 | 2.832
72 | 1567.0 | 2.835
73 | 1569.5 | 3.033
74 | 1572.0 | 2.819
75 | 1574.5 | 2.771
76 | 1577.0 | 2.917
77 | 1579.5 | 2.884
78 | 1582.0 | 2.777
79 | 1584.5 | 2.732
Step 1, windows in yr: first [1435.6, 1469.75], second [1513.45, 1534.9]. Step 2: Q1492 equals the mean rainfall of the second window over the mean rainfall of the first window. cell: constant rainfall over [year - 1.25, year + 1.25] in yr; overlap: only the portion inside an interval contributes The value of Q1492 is 0.85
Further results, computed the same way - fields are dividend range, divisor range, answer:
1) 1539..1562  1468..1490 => 0.81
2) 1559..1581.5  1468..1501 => 0.79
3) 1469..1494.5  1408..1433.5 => 1.23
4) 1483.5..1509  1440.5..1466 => 1.06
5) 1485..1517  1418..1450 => 1.10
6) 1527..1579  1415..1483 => 0.89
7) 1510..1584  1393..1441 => 0.96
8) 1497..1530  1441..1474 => 0.89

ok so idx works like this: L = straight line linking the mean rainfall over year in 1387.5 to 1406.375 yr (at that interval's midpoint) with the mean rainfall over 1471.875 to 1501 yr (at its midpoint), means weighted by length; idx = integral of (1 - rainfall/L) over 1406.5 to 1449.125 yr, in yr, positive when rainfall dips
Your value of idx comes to 2.9 yr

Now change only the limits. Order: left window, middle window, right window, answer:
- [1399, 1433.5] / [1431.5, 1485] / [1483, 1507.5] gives -1.9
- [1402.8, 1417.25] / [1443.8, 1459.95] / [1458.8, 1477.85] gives 1.0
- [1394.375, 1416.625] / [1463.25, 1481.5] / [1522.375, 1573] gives -4.2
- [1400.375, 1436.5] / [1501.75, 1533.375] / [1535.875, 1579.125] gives 0.4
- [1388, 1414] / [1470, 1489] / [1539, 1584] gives -4.6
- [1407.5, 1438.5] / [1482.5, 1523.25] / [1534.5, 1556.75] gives -3.7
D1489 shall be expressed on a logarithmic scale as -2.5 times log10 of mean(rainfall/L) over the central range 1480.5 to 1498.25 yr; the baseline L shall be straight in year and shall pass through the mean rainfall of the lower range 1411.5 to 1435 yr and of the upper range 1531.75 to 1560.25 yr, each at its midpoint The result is -0.23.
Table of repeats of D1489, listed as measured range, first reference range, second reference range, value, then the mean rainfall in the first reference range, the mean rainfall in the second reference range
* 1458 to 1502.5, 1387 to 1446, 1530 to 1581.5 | -0.21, 3.01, 2.91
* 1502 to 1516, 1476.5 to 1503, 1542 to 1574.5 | 0.12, 3.61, 2.92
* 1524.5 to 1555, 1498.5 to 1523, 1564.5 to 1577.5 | 0.00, 3.01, 2.87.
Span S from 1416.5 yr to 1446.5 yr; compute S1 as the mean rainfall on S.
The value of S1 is 3.02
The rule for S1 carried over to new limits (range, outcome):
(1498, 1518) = 3.09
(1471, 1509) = 3.53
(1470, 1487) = 3.67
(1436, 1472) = 3.31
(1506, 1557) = 2.91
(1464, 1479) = 3.6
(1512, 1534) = 2.8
